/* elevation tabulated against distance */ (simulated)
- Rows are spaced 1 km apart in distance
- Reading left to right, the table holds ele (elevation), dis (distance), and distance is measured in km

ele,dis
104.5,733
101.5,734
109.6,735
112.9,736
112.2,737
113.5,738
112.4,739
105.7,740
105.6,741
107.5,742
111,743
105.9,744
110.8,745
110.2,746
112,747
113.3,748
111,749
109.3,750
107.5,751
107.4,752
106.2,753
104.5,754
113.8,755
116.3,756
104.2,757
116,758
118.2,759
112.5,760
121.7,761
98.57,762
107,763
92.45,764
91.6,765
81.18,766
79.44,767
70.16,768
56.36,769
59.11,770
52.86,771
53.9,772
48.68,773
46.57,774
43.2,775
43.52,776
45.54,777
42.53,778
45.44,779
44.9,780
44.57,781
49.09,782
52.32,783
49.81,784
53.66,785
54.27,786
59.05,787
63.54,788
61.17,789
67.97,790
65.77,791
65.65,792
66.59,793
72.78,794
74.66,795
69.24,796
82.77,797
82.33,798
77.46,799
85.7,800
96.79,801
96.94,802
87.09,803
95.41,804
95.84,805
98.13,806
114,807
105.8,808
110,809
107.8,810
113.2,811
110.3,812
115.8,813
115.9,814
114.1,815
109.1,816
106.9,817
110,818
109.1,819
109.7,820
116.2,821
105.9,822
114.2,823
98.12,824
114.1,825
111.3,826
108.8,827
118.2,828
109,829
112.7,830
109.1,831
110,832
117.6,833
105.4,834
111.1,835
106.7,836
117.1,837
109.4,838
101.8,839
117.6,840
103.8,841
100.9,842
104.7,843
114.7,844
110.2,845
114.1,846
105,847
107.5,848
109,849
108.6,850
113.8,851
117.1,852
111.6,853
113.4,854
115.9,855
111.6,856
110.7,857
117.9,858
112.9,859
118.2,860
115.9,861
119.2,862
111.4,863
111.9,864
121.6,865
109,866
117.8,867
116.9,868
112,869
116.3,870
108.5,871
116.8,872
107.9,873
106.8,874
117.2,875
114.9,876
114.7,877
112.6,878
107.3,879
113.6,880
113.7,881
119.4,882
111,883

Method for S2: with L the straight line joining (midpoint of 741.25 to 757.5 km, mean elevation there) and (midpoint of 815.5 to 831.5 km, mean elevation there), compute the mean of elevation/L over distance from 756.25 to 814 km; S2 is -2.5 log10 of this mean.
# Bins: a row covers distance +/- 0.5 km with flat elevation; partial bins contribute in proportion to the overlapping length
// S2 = 0.37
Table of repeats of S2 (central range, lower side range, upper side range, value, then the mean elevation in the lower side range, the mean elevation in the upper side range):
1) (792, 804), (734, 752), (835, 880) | 0.34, 110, 112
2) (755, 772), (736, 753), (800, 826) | 0.18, 110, 106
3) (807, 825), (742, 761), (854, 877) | 0.02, 111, 114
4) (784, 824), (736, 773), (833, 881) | 0.17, 99.8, 112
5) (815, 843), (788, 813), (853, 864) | -0.09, 87.7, 114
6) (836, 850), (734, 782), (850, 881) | 0.00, 89.9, 114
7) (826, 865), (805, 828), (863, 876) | 0.00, 110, 114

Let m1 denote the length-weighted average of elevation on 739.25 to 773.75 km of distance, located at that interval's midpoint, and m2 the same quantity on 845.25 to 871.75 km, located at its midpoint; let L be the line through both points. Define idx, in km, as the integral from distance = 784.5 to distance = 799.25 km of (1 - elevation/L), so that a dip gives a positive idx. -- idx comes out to 5.1 km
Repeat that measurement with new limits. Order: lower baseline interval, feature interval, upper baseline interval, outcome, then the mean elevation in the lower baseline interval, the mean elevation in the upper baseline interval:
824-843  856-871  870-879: -0.42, 110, 112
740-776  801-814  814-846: 0.09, 93.9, 110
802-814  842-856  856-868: 0.22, 105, 115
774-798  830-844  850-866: -1.64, 57.6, 114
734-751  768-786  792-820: 9.30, 110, 96.8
